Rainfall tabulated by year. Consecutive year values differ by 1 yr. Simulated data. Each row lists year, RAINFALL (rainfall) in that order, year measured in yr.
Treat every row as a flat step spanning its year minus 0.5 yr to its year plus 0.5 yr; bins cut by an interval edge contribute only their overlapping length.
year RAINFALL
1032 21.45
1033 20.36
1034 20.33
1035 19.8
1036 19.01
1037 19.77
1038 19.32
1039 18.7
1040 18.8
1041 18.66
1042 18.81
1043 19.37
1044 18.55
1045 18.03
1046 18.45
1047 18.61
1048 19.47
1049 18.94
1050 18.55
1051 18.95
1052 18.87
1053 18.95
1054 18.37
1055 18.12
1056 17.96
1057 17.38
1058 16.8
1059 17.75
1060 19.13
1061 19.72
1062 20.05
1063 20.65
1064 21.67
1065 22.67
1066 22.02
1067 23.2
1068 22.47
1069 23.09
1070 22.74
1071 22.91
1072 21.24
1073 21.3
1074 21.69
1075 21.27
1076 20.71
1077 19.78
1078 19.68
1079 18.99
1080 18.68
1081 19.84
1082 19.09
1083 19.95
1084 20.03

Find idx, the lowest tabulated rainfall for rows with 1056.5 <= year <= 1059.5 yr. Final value 16.8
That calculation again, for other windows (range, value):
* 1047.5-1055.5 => 18.12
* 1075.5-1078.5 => 19.68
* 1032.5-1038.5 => 19.01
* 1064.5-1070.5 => 22.02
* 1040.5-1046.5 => 18.03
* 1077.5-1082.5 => 18.68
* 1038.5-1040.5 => 18.7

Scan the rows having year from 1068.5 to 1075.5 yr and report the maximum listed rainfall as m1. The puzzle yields 23.09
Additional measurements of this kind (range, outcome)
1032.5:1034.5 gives 20.36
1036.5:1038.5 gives 19.77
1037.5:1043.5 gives 19.37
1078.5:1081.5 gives 19.84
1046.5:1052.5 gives 19.47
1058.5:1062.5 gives 20.05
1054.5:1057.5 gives 18.12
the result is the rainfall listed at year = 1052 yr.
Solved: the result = 18.87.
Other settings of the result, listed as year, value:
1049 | 18.94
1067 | 23.2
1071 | 22.91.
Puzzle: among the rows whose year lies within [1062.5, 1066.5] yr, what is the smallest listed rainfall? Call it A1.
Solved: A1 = 20.65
